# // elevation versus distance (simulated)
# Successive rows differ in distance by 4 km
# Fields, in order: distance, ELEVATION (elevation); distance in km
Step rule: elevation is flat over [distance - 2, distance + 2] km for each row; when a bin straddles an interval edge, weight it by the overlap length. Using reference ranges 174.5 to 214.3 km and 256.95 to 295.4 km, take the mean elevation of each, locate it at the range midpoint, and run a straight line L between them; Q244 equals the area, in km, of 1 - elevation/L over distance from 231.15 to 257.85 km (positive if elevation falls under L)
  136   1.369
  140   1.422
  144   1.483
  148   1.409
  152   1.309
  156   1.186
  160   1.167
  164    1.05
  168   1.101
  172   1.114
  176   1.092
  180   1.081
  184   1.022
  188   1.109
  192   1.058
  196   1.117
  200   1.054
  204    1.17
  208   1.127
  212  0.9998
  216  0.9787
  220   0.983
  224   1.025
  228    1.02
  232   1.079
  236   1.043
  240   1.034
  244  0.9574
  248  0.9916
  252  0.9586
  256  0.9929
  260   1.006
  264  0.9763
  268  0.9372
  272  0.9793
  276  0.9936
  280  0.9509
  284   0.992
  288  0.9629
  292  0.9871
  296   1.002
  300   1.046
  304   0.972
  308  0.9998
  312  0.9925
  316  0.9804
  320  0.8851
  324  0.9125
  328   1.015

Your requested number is 0.3 km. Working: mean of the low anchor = 1.08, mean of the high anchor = 0.978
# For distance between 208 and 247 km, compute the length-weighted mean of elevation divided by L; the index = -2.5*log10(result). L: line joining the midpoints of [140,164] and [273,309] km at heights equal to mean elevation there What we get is 0.113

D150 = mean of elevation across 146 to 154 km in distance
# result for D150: 1.36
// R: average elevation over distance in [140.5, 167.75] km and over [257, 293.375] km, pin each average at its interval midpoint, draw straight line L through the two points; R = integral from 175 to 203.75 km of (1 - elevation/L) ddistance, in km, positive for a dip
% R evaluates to 2.4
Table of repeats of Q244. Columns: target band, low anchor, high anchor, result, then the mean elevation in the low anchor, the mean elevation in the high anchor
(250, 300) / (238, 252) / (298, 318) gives 0.63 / 0.989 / 0.998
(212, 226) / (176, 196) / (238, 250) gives 0.45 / 1.07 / 0.994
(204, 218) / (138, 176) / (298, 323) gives 1.15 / 1.24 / 0.977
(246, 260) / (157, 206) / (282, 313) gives 0.66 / 1.1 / 0.994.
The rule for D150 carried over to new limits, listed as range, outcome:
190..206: 1.1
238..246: 0.996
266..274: 0.958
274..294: 0.977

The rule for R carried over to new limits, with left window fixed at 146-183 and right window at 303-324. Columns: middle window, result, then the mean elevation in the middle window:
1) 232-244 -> 0.4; 1.03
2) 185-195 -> 0.4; 1.08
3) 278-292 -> 0.4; 0.971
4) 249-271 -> 1.2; 0.975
